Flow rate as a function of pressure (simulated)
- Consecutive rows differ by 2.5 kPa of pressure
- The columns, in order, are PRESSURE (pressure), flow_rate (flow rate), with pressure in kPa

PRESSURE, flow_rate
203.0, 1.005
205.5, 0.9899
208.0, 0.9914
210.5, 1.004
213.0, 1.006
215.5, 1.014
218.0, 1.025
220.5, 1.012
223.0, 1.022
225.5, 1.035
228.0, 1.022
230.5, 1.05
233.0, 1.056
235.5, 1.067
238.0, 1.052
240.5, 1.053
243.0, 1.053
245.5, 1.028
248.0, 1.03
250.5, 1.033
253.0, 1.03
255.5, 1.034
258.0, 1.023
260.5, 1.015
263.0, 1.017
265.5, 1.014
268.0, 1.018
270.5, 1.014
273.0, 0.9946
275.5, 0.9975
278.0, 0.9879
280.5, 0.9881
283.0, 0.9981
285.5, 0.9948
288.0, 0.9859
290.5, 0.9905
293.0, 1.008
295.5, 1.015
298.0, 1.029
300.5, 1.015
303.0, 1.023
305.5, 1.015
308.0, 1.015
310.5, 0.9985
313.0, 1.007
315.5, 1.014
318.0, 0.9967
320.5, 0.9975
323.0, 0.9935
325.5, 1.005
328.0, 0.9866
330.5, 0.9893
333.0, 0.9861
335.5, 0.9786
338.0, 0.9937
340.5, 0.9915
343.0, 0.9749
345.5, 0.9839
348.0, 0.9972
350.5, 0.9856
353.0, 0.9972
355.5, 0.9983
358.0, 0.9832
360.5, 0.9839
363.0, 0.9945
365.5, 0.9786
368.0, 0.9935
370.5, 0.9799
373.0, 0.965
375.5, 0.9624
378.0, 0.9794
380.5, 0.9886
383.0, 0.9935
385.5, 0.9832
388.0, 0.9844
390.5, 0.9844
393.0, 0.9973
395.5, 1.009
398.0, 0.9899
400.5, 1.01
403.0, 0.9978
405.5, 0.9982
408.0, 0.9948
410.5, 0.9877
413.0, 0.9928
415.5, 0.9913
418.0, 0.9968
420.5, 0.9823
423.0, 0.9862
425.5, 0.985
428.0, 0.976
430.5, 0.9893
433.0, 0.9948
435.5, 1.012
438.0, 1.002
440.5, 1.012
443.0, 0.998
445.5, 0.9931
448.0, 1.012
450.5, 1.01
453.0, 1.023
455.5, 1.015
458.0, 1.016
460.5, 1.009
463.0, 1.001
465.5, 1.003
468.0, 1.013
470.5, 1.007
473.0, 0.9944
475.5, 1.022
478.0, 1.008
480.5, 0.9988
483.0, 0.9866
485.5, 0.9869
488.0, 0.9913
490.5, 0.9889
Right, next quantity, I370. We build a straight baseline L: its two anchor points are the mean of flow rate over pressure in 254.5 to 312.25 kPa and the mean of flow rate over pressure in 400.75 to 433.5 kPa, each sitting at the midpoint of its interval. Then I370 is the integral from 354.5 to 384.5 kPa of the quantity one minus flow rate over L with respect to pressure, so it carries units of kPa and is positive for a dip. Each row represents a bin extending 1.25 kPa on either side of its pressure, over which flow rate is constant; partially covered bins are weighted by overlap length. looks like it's 0.41 kPa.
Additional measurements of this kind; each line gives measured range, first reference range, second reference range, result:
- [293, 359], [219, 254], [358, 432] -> 0.72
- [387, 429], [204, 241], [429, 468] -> 0.73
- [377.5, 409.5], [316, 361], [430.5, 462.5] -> 0.18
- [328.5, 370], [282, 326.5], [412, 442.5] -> 0.55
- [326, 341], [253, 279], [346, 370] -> 0.11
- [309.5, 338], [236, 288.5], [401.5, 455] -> 0.42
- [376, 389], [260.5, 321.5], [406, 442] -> 0.16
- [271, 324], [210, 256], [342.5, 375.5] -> 0.28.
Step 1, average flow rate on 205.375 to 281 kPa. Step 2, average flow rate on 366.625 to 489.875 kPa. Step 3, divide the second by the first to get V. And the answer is 0.97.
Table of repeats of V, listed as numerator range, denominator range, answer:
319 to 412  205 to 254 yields 0.96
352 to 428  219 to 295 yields 0.97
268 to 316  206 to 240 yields 0.98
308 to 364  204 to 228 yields 0.98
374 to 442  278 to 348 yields 0.99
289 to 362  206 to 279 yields 0.98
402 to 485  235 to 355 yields 0.99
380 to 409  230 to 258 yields 0.95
